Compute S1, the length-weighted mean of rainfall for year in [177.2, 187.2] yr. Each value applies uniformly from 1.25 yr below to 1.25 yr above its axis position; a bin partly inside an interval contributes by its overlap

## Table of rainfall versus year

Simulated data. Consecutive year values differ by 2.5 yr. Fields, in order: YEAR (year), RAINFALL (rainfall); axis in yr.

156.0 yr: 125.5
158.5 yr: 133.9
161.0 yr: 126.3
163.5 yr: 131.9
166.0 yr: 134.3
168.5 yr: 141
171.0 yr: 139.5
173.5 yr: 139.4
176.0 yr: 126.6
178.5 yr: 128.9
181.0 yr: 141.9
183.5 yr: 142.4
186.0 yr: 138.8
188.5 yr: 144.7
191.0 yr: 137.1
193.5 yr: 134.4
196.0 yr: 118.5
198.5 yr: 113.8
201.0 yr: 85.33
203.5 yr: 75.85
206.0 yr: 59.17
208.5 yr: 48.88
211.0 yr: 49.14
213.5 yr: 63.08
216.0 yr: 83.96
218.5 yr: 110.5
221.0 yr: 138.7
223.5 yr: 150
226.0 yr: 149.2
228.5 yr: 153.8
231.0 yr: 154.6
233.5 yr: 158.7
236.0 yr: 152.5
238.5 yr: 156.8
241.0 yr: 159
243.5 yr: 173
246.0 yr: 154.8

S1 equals 138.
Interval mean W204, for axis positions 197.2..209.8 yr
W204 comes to 76.7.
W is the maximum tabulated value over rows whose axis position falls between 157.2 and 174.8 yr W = 141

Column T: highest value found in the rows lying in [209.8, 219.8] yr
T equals 110.5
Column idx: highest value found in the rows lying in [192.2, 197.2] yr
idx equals 134.4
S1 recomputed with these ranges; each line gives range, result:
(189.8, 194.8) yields 136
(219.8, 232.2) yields 149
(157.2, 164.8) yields 131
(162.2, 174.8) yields 137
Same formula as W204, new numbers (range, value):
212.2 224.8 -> 109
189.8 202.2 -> 118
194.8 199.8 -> 116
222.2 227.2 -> 149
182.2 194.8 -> 139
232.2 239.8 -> 156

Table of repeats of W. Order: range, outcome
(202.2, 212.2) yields 75.85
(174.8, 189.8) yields 144.7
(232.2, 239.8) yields 158.7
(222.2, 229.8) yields 153.8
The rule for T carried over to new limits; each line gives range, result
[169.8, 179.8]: 139.5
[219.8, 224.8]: 150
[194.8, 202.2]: 118.5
